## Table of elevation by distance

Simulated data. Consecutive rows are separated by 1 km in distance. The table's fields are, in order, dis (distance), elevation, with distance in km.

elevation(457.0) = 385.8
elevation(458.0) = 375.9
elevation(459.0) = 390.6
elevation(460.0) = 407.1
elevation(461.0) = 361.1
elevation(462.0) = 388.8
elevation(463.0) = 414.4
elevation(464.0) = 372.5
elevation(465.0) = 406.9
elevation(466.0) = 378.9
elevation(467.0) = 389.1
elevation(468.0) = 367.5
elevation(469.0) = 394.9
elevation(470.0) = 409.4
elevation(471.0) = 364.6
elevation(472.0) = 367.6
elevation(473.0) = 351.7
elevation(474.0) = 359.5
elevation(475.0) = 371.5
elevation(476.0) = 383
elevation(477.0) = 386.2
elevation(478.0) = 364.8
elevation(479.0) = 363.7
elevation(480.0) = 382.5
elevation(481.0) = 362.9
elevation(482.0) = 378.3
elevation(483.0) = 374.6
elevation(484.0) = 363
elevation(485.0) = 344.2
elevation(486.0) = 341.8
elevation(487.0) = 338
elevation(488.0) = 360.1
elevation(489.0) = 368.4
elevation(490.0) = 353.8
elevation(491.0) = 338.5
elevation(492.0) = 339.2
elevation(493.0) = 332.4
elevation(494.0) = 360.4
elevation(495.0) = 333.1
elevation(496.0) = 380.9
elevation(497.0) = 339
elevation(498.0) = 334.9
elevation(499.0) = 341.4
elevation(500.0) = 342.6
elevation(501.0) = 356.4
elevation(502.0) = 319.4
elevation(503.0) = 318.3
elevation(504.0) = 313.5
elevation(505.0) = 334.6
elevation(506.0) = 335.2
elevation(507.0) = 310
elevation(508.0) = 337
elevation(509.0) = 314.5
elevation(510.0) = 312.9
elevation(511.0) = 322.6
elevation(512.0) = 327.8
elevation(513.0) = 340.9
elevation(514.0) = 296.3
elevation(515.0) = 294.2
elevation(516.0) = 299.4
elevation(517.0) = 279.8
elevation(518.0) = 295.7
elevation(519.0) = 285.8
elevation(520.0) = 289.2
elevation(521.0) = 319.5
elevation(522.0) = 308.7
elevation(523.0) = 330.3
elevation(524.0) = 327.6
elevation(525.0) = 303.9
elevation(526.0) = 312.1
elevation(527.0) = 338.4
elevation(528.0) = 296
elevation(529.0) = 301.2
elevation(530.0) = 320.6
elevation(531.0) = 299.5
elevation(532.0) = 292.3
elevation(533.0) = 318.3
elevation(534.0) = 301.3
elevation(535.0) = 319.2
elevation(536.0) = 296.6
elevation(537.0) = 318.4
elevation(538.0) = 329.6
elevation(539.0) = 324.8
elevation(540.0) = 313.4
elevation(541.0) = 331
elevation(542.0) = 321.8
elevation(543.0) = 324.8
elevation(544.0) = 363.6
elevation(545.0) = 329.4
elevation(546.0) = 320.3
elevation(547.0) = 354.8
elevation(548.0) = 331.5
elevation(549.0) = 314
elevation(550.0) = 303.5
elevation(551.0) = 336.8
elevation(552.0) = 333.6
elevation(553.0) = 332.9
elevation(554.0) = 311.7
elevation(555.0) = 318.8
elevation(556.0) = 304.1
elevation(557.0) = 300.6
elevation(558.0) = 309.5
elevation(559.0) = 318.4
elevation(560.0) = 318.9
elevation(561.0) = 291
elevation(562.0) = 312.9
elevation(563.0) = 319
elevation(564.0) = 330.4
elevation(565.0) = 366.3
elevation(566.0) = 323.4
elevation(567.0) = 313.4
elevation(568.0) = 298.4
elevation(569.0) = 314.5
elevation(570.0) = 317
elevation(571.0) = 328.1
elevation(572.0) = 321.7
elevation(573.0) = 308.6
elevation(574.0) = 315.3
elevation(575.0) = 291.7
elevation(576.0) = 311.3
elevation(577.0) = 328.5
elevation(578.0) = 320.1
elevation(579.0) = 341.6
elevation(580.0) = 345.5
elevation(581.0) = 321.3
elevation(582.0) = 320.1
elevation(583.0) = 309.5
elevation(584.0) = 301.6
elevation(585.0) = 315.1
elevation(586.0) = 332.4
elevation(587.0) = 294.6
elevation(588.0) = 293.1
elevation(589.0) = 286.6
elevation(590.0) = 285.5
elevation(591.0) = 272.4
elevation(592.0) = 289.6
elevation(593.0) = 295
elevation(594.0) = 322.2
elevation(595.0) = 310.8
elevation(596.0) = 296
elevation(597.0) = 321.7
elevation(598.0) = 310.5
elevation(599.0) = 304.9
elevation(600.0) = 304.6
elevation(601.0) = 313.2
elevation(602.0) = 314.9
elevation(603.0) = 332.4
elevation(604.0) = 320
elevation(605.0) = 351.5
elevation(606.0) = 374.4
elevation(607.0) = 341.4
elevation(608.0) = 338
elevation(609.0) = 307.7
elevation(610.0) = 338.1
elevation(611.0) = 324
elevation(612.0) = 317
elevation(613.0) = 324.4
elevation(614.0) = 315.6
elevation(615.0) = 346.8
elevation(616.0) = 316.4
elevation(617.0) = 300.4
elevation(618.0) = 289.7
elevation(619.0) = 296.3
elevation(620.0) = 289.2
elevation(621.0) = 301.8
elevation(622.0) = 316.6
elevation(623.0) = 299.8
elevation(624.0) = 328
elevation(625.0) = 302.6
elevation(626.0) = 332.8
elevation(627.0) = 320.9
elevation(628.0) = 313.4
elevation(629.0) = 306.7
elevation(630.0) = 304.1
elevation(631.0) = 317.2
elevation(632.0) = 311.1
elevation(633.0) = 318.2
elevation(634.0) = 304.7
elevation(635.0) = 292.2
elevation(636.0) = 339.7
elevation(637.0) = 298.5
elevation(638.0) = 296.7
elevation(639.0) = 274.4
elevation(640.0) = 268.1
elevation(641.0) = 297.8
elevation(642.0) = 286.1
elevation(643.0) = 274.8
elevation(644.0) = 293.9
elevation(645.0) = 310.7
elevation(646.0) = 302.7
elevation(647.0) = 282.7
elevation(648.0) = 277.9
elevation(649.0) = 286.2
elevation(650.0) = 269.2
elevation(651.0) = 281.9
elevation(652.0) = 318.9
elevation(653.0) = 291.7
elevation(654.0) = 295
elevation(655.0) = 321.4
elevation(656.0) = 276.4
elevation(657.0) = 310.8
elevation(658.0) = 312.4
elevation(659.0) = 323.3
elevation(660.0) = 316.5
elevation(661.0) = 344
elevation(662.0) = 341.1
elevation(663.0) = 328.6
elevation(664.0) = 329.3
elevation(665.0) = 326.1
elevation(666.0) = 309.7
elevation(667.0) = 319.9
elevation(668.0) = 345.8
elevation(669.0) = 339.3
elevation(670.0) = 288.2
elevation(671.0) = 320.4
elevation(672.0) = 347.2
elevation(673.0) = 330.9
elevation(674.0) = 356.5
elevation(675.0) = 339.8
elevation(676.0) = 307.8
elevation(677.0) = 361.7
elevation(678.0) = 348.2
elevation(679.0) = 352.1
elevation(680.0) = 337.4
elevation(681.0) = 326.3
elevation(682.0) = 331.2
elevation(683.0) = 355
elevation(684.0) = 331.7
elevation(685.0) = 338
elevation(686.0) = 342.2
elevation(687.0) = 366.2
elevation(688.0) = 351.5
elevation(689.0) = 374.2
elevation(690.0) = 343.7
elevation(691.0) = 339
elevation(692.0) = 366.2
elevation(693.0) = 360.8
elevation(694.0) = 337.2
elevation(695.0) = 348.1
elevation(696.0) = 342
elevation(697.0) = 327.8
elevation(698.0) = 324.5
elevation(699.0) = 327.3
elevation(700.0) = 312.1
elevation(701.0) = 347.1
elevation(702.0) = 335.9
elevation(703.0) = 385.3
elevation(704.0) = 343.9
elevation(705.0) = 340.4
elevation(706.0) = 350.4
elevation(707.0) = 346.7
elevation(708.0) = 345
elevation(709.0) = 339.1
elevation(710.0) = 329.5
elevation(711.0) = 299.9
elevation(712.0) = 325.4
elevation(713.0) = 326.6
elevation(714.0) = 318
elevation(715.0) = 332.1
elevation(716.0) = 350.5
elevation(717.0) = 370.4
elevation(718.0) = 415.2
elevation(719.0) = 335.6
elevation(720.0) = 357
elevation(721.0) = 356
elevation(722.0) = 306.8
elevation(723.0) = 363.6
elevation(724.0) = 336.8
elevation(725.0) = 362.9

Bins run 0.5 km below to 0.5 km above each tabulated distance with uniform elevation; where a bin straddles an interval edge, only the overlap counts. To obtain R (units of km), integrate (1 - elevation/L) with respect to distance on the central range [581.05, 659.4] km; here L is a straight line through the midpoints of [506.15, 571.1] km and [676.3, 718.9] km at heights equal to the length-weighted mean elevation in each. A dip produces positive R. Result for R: 5.43 km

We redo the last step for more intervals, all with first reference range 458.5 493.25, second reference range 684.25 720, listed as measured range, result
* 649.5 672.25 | 2.2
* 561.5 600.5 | 5.0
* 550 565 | 1.8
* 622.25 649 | 3.8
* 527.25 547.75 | 2.5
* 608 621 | 1.5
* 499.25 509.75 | 1.1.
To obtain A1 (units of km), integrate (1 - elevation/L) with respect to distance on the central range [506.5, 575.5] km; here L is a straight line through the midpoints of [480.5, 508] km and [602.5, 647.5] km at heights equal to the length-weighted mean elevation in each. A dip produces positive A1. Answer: 3.5 km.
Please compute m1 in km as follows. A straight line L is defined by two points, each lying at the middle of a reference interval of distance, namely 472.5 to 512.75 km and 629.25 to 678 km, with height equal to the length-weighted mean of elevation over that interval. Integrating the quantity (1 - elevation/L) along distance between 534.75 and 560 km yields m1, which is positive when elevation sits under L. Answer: 0.9 km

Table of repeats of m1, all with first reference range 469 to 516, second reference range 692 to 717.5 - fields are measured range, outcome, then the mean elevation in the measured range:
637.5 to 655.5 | 2.68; 291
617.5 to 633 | 1.50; 309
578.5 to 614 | 2.78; 316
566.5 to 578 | 1.01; 314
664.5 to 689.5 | 0.17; 338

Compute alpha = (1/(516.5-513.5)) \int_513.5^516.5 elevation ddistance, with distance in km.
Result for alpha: 297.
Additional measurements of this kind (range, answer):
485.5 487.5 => 340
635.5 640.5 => 295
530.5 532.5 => 296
